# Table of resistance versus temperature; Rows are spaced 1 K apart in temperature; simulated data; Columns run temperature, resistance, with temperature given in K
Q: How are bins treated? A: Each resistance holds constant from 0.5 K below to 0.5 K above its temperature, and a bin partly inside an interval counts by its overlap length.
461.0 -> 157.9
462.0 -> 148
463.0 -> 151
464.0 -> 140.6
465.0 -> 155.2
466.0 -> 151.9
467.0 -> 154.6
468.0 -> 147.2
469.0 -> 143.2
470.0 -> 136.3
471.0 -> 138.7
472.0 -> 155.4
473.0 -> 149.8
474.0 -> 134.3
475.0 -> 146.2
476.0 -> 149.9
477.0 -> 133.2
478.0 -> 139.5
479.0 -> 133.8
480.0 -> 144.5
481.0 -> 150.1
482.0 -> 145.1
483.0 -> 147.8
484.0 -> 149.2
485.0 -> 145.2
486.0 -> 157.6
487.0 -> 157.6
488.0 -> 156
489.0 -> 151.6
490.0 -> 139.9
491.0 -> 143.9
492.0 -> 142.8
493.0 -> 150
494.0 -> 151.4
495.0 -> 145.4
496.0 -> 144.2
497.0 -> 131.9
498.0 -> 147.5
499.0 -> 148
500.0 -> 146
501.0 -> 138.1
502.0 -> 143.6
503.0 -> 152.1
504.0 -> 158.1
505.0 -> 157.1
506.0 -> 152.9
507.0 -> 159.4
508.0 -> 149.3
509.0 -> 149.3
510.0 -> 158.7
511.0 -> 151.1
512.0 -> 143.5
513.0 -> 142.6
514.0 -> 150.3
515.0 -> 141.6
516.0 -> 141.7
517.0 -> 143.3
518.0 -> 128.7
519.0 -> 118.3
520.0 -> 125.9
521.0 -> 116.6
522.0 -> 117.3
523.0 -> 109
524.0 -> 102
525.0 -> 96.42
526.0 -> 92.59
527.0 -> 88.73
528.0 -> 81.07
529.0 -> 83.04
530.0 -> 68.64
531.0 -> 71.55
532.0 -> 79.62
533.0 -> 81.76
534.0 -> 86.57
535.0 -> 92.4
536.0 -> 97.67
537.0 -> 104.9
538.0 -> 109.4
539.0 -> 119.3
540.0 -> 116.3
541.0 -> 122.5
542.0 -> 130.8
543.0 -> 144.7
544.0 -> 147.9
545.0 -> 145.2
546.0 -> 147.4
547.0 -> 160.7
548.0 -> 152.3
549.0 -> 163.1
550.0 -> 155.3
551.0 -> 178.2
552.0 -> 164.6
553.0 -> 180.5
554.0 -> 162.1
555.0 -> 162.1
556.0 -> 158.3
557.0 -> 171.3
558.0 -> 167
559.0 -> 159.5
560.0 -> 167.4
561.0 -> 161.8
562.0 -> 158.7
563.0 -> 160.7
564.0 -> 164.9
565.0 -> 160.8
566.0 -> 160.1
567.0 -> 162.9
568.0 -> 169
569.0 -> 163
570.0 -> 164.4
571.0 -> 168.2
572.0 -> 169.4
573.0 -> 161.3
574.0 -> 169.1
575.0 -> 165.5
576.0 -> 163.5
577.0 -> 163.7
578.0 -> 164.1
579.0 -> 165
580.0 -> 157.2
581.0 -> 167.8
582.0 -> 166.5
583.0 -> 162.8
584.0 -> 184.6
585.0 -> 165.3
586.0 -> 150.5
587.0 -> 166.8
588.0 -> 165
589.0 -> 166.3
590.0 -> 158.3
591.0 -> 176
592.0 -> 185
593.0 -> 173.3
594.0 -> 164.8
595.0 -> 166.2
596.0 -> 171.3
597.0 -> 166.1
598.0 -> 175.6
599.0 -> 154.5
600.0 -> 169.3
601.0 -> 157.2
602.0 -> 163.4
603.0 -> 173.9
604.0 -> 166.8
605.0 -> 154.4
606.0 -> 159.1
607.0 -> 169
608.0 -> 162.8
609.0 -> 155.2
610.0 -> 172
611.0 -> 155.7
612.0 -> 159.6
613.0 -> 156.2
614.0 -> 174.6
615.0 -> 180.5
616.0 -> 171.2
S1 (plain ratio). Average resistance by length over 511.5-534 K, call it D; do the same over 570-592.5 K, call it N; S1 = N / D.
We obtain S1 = 1.52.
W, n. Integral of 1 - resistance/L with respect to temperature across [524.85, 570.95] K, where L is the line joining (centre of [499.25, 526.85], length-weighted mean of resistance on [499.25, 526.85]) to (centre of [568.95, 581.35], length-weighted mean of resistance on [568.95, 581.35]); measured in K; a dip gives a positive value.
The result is 5.1 K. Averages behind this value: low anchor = 136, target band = 136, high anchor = 165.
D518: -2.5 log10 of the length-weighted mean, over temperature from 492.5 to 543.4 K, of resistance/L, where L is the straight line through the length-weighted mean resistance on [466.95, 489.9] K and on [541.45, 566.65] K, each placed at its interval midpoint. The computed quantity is 0.22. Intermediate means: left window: 146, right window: 159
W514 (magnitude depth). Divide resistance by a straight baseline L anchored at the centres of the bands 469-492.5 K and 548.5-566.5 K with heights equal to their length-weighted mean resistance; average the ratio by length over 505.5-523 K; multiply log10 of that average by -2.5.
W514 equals 0.10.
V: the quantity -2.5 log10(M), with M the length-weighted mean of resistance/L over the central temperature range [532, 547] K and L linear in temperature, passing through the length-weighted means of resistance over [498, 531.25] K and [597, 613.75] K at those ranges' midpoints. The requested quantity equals 0.18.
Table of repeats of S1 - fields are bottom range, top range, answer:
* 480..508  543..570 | 1.09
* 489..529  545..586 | 1.21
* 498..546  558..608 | 1.33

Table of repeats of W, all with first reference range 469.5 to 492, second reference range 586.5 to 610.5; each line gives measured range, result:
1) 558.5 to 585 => -0.50 K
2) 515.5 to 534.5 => 6.39 K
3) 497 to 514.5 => 0.08 K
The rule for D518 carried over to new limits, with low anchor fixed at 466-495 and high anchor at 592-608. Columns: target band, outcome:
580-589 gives -0.01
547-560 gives -0.04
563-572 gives -0.02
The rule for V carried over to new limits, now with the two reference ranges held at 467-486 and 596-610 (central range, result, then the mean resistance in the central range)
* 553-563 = -0.045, 164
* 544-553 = -0.022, 159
